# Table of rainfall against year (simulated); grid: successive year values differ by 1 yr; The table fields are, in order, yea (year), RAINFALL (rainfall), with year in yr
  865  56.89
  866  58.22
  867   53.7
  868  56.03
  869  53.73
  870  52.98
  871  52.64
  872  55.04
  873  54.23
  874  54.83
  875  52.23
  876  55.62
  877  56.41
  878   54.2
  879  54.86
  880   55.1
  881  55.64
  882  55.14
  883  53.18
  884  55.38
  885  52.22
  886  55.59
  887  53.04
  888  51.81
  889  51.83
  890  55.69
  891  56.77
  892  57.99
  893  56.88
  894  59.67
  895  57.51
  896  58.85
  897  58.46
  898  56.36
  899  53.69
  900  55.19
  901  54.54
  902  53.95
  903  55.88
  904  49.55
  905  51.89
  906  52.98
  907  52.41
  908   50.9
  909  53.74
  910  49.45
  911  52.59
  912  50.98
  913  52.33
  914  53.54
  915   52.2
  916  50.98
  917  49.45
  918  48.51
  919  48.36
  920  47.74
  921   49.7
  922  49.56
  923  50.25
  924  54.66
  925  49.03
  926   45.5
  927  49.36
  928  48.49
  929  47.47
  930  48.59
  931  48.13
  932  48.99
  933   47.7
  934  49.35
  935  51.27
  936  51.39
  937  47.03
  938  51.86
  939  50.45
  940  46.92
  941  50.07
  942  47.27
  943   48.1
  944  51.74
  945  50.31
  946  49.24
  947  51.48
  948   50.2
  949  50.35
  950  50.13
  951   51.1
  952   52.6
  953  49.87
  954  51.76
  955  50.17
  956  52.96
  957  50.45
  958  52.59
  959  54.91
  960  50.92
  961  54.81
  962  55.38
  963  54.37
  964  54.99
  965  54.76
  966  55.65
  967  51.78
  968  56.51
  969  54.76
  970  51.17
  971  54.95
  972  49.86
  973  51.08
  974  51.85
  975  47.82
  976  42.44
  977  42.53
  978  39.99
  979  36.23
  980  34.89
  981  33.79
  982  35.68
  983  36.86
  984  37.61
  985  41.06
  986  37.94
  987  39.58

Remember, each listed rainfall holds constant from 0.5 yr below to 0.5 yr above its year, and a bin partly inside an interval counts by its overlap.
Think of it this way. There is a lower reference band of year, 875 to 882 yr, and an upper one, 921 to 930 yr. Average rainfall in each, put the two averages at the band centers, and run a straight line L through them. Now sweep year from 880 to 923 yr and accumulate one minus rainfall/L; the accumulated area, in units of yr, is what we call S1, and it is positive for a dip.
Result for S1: -0.9 yr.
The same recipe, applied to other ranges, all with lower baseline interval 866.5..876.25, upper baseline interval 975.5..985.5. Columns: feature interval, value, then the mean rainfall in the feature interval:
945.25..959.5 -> -3.1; 51.3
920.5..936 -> -1.2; 49.3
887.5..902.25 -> -1.6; 56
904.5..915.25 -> -0.8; 52.1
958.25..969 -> -3.7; 54.4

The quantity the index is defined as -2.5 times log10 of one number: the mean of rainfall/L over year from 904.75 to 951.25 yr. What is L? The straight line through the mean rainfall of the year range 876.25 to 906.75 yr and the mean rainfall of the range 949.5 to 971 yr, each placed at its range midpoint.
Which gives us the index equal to 0.081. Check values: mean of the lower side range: 55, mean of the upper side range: 53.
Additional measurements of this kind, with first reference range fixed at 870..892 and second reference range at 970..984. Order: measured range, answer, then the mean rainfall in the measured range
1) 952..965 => -0.17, 52.8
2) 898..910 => -0.03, 53.1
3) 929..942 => -0.03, 49.2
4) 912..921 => 0.00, 50.4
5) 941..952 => -0.08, 50.1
